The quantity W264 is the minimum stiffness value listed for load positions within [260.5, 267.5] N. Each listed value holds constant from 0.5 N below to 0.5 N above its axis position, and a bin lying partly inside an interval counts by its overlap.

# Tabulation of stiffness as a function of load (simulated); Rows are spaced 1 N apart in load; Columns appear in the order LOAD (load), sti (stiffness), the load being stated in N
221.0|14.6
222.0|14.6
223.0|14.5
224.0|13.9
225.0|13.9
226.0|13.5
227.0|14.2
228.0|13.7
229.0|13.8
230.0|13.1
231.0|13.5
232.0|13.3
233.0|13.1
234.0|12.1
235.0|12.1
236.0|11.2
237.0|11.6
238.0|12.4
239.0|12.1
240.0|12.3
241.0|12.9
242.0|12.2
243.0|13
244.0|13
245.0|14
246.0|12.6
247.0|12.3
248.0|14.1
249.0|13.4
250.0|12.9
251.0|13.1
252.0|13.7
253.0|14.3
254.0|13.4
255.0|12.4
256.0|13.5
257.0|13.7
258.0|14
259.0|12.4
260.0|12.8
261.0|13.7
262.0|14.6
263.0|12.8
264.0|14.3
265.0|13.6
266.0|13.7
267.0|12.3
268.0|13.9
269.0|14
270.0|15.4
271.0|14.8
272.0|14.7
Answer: 12.3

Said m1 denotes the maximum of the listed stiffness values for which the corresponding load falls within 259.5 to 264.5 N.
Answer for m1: 14.6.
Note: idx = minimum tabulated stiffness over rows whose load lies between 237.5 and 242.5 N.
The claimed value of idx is 12.1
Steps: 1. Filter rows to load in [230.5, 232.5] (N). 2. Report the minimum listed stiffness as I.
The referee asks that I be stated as 13.3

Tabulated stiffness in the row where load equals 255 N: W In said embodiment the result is 12.4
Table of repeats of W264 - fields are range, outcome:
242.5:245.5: 13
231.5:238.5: 11.2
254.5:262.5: 12.4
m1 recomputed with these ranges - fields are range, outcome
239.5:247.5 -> 14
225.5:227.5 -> 14.2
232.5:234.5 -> 13.1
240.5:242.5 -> 12.9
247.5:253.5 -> 14.3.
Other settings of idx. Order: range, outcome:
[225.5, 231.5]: 13.1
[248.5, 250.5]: 12.9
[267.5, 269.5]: 13.9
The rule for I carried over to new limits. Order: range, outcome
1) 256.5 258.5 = 13.7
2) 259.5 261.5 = 12.8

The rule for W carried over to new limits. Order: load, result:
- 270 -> 15.4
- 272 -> 14.7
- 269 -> 14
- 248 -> 14.1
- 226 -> 13.5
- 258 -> 14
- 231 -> 13.5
